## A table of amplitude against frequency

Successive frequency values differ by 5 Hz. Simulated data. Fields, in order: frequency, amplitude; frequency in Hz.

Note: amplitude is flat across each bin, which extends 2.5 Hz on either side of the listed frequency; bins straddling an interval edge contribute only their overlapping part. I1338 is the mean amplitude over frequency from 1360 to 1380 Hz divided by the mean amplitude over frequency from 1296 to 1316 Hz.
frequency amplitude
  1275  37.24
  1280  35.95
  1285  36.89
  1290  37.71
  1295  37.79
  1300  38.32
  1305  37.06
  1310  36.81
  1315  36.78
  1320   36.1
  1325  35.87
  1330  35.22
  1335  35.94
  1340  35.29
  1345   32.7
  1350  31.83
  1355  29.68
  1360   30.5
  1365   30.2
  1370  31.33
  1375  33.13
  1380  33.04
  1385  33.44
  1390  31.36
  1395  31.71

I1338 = 0.85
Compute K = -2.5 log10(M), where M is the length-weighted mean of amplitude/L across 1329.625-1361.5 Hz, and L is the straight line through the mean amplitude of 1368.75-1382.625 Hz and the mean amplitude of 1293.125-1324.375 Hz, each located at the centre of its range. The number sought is 0.05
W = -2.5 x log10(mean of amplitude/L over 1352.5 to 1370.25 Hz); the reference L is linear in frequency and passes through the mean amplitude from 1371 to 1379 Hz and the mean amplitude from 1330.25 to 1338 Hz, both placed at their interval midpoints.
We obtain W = 0.12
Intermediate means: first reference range 35.7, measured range 30.3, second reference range 32.8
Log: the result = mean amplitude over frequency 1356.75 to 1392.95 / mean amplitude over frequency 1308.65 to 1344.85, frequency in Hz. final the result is 0.89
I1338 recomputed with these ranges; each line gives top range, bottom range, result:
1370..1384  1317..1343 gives 0.92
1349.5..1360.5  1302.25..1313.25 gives 0.83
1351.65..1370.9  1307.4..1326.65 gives 0.84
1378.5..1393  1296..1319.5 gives 0.88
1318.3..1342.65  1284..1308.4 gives 0.95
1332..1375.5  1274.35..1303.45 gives 0.87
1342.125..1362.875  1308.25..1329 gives 0.86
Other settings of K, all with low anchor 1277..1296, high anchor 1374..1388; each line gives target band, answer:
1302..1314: -0.02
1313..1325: -0.02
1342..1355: 0.09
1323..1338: -0.01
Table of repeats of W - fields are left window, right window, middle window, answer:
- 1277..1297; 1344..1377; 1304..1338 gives -0.056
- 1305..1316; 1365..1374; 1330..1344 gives -0.027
